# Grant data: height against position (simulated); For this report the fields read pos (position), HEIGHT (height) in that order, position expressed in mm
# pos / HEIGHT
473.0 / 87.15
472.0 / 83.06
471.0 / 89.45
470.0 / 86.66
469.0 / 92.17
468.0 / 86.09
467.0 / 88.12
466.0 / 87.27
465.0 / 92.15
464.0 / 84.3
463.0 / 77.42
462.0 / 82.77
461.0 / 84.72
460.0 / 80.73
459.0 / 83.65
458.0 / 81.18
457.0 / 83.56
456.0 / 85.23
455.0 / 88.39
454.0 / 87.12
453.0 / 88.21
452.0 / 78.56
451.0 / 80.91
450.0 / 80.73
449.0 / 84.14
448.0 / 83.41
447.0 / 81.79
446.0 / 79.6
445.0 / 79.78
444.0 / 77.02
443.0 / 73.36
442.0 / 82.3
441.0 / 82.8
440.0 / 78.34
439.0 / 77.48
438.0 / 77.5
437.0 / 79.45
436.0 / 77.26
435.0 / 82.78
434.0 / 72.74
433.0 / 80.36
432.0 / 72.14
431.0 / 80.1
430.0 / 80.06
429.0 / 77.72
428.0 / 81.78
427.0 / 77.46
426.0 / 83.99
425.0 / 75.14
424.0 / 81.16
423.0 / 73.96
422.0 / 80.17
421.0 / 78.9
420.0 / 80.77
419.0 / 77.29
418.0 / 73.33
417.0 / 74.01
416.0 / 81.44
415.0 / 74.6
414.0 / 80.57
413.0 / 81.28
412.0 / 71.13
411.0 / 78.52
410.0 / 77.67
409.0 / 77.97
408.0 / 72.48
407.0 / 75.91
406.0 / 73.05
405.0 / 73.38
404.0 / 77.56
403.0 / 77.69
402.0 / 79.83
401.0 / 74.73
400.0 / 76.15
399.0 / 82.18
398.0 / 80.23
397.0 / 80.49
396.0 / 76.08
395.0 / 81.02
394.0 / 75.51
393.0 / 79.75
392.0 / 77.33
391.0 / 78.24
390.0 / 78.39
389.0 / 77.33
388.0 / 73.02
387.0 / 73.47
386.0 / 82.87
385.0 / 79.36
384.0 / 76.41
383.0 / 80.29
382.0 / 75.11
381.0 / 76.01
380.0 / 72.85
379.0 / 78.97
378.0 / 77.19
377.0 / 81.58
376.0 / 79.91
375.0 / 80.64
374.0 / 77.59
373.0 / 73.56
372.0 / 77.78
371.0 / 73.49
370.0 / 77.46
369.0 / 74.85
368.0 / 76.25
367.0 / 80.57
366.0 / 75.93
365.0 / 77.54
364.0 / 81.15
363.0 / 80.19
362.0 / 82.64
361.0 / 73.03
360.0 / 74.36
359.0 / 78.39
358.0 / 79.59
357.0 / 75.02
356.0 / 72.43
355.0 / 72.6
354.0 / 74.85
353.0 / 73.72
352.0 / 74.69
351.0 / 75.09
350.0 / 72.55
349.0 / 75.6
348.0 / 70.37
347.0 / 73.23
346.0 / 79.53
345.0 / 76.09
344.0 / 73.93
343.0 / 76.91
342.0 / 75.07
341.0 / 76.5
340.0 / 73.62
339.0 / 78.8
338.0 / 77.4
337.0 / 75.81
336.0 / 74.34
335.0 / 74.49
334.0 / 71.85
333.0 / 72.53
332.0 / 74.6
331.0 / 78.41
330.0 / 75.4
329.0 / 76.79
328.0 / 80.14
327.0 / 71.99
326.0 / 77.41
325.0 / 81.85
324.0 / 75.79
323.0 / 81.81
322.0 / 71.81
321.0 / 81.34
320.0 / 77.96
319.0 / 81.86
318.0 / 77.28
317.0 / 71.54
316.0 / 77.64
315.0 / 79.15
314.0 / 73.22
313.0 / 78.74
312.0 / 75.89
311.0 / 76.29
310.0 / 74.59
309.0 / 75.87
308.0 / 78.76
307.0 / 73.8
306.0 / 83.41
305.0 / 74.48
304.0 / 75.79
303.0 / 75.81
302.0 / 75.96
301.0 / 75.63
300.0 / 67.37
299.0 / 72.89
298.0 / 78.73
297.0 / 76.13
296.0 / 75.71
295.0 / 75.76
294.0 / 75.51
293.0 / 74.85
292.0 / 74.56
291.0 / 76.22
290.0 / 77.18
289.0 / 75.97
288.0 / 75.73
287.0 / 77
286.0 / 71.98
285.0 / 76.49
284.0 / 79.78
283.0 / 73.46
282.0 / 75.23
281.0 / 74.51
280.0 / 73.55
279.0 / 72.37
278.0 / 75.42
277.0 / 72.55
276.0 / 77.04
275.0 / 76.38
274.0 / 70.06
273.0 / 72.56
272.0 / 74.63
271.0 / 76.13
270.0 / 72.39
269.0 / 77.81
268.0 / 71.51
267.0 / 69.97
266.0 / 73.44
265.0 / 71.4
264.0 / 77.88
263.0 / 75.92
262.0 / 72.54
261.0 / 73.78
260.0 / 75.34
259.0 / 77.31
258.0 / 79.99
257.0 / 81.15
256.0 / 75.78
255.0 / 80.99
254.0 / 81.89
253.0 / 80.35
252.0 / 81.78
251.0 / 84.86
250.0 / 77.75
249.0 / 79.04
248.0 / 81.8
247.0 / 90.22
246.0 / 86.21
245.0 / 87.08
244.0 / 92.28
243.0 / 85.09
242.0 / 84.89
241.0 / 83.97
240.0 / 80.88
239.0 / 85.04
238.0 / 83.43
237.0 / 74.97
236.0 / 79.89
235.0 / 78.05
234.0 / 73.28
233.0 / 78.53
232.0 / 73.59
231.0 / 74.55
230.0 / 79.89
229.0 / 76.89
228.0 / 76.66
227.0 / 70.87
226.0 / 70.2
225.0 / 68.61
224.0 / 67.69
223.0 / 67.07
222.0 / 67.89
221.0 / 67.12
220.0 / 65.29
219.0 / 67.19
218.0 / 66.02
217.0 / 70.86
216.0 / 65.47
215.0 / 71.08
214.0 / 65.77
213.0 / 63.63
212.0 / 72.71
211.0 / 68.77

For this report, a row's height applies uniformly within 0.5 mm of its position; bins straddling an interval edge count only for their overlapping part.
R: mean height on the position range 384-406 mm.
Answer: 77.7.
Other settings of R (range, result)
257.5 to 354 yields 75.5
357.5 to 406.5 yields 77.6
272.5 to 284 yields 74.2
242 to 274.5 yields 78.5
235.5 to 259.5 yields 82.4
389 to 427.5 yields 77.6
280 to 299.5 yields 75.6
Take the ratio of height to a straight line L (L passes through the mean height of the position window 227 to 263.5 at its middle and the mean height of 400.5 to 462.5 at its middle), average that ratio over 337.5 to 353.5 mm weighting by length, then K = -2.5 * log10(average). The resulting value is 0.06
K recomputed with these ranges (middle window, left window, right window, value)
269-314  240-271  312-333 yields 0.04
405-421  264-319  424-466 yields 0.04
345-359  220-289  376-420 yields 0.03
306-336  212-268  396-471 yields 0.02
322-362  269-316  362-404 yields 0.02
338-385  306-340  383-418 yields 0.01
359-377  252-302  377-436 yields -0.01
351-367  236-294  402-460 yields 0.03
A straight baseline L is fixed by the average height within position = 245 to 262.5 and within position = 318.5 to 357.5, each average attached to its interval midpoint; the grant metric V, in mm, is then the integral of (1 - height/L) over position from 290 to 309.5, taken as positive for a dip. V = 0.5 mm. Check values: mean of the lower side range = 80.2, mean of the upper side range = 75.7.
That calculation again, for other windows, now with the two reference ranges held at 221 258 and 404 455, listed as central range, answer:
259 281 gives 1.3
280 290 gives 0.4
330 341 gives 0.5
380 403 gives 0.3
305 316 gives 0.3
